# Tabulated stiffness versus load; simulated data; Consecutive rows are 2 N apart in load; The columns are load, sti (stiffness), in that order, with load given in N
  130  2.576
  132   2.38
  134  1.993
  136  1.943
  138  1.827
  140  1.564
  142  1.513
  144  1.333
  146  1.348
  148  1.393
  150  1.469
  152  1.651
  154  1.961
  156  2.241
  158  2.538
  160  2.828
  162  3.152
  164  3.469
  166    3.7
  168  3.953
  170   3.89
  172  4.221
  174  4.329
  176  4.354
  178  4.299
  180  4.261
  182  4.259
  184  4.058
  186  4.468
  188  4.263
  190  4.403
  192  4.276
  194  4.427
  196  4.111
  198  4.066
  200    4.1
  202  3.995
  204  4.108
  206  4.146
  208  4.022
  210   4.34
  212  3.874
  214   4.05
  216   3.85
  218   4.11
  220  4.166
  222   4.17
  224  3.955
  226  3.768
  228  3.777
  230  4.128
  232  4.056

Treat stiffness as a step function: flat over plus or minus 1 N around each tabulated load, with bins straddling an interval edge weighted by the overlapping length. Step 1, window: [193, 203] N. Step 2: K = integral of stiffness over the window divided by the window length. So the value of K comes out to 4.14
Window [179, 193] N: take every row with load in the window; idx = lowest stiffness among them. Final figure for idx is 4.058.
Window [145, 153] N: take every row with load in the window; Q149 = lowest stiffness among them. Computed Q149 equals 1.348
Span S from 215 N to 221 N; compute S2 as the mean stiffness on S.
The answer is 4.04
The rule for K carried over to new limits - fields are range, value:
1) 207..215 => 4.07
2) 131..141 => 1.94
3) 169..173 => 4.06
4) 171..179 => 4.3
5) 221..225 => 4.06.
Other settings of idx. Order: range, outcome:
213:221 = 3.85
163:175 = 3.469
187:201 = 4.066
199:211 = 3.995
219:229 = 3.768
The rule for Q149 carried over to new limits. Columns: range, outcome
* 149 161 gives 1.469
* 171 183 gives 4.221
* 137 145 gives 1.333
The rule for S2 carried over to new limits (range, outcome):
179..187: 4.26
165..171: 3.85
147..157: 1.74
